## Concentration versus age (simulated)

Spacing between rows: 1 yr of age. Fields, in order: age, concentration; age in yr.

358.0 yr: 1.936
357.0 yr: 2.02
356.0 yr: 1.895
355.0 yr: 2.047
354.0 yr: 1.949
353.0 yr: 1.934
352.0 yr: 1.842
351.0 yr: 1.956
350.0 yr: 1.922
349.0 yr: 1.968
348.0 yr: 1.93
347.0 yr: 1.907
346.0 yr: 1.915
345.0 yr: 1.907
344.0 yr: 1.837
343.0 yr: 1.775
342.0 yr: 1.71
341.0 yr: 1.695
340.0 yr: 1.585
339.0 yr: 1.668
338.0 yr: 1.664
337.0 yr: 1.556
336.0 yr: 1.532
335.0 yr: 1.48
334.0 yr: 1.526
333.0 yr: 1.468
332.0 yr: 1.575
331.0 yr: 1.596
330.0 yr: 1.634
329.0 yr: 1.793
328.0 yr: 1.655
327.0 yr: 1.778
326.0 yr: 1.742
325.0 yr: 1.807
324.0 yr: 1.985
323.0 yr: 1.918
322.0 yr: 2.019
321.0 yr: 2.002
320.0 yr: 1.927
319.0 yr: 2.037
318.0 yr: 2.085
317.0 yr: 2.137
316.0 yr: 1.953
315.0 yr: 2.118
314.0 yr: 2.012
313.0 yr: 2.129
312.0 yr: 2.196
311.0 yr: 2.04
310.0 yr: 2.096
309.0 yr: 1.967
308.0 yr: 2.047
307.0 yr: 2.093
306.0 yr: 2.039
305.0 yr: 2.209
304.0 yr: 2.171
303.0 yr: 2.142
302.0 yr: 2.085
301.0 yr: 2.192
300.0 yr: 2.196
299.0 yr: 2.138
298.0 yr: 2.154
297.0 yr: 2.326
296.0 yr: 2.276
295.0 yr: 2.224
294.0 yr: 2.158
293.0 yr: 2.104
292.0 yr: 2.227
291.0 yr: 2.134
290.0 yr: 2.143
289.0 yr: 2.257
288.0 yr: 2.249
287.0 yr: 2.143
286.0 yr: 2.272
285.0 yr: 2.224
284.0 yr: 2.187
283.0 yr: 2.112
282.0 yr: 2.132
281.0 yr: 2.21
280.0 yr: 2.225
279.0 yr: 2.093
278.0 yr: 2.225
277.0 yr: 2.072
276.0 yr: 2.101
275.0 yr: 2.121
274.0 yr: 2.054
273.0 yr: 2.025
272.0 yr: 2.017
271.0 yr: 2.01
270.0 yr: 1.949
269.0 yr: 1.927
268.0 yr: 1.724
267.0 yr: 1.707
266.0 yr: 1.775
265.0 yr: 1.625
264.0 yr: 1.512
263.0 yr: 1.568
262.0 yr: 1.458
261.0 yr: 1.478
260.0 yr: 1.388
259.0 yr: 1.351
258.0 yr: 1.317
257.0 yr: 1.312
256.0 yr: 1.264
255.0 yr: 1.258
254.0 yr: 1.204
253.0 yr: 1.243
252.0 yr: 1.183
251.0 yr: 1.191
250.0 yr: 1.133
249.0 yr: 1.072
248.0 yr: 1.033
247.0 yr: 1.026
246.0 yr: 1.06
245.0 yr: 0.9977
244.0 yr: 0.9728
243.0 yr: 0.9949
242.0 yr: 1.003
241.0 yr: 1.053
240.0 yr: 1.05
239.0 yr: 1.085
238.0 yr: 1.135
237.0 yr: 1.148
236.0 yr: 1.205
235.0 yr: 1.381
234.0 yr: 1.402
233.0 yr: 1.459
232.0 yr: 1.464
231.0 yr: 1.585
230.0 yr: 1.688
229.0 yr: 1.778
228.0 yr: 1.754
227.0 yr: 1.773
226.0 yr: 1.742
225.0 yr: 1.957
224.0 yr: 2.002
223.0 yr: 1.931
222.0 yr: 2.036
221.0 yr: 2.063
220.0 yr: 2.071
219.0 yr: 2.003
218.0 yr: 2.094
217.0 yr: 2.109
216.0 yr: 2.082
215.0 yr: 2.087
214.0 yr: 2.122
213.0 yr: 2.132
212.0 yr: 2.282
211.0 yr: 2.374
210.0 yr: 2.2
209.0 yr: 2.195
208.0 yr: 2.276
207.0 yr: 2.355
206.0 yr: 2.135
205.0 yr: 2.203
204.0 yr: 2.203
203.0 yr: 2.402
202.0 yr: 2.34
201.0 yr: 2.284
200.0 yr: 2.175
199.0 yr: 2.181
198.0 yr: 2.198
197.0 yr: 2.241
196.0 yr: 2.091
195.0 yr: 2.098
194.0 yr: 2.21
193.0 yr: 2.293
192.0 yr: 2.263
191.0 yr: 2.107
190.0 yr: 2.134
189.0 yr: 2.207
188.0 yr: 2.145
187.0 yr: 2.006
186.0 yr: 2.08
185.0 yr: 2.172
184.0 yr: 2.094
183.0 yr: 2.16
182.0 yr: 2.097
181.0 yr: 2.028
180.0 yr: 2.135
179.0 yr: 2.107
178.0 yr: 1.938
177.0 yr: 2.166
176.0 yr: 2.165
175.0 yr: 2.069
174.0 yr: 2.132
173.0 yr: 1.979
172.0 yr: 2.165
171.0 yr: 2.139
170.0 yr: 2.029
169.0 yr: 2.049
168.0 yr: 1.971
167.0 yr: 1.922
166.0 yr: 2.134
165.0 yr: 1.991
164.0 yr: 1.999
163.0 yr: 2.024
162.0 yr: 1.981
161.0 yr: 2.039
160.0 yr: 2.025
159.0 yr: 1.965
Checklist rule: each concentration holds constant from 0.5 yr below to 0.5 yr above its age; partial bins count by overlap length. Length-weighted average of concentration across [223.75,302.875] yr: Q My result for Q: 1.7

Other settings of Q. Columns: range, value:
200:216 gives 2.23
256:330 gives 1.98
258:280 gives 1.82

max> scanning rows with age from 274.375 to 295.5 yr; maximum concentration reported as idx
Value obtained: 2.272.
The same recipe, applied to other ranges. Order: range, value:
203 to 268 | 2.402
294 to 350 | 2.326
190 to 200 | 2.293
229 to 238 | 1.778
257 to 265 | 1.625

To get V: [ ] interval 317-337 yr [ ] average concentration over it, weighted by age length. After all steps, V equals 1.77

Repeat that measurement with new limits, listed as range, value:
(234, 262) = 1.18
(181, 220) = 2.18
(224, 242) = 1.45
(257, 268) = 1.52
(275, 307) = 2.17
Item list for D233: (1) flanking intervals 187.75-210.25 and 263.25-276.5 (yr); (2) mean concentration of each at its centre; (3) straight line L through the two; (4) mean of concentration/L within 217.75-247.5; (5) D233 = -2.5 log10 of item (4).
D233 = 0.35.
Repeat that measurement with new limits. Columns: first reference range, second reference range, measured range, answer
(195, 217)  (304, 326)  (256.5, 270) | 0.33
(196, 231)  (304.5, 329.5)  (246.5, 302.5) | 0.11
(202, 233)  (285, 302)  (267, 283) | 0.06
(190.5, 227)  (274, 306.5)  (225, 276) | 0.44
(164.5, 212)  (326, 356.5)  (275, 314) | -0.15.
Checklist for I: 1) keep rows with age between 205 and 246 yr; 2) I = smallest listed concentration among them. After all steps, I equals 0.9728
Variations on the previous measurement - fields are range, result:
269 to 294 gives 1.927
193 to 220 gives 2.003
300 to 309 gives 1.967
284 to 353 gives 1.468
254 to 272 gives 1.204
